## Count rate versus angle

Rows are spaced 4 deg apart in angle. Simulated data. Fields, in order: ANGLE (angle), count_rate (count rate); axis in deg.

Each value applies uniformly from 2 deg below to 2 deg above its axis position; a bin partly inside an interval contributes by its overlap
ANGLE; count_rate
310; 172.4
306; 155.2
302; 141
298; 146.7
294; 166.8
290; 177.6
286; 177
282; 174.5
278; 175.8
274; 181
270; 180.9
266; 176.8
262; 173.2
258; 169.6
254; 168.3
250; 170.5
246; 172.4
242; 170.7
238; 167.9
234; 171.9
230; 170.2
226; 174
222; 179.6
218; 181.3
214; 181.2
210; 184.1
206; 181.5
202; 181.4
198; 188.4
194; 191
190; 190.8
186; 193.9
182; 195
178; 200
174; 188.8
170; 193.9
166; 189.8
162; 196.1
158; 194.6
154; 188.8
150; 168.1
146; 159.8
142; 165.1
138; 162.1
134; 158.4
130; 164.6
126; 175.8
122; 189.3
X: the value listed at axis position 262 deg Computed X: 173.2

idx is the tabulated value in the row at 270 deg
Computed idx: 180.9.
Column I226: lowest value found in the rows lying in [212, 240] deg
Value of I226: 167.9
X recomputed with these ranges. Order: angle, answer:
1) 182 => 195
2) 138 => 162.1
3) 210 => 184.1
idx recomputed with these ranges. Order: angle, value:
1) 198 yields 188.4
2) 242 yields 170.7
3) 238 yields 167.9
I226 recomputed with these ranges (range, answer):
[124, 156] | 158.4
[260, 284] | 173.2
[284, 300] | 146.7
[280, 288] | 174.5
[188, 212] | 181.4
